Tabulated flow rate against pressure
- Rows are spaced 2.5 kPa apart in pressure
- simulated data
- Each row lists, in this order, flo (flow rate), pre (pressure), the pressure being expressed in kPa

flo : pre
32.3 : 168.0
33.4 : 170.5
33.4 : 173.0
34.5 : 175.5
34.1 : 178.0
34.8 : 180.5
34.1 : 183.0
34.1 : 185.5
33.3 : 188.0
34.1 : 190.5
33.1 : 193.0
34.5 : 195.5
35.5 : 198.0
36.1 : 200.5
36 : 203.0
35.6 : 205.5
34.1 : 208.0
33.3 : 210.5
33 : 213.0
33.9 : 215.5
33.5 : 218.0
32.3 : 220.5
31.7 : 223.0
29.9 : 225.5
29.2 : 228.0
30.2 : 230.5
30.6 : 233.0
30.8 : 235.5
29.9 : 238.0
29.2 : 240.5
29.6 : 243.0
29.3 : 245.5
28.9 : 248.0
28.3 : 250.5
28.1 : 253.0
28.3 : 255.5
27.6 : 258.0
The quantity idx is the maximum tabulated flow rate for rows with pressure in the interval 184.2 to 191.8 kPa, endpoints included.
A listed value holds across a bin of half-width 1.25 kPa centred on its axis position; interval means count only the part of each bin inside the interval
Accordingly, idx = 34.1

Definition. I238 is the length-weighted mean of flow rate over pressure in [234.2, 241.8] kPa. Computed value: 30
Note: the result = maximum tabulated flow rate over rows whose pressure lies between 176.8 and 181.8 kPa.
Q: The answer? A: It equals 34.8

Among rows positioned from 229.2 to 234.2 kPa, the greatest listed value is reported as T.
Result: 30.6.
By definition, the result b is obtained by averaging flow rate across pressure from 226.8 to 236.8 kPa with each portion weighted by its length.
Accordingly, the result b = 30.2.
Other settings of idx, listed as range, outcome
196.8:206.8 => 36.1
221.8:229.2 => 31.7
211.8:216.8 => 33.9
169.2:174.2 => 33.4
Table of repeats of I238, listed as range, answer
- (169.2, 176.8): 33.8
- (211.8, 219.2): 33.5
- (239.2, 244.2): 29.4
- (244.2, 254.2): 28.7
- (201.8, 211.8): 34.7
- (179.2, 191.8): 34.1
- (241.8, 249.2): 29.3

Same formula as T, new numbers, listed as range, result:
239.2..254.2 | 29.6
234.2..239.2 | 30.8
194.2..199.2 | 35.5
